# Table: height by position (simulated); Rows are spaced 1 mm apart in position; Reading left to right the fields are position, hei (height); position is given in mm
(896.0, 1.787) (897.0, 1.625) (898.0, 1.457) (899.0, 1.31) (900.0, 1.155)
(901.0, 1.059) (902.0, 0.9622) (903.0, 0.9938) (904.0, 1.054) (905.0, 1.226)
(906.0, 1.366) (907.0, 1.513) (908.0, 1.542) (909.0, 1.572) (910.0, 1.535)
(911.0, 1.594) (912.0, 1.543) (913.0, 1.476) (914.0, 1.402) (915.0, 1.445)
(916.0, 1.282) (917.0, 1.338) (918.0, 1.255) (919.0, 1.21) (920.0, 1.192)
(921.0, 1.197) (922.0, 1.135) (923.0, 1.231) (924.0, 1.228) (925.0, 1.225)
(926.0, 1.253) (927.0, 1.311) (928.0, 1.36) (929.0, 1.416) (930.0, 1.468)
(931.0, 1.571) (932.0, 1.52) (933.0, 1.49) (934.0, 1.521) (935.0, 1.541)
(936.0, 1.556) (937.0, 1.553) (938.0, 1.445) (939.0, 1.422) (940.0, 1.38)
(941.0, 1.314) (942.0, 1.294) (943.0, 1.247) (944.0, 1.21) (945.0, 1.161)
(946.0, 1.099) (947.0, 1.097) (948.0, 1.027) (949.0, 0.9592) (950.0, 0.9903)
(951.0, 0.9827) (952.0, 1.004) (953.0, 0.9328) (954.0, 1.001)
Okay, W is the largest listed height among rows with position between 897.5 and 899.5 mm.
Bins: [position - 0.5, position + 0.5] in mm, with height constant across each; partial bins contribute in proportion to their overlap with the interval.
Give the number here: 1.457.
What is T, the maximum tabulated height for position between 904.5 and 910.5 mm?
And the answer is 1.572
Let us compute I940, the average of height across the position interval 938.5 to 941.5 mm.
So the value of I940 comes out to 1.37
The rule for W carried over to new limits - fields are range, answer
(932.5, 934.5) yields 1.521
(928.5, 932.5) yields 1.571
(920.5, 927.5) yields 1.311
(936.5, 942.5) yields 1.553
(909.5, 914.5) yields 1.594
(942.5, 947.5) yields 1.247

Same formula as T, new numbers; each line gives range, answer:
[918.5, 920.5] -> 1.21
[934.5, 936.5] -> 1.556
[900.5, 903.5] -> 1.059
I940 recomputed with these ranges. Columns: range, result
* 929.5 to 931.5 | 1.52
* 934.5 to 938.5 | 1.52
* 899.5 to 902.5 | 1.06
